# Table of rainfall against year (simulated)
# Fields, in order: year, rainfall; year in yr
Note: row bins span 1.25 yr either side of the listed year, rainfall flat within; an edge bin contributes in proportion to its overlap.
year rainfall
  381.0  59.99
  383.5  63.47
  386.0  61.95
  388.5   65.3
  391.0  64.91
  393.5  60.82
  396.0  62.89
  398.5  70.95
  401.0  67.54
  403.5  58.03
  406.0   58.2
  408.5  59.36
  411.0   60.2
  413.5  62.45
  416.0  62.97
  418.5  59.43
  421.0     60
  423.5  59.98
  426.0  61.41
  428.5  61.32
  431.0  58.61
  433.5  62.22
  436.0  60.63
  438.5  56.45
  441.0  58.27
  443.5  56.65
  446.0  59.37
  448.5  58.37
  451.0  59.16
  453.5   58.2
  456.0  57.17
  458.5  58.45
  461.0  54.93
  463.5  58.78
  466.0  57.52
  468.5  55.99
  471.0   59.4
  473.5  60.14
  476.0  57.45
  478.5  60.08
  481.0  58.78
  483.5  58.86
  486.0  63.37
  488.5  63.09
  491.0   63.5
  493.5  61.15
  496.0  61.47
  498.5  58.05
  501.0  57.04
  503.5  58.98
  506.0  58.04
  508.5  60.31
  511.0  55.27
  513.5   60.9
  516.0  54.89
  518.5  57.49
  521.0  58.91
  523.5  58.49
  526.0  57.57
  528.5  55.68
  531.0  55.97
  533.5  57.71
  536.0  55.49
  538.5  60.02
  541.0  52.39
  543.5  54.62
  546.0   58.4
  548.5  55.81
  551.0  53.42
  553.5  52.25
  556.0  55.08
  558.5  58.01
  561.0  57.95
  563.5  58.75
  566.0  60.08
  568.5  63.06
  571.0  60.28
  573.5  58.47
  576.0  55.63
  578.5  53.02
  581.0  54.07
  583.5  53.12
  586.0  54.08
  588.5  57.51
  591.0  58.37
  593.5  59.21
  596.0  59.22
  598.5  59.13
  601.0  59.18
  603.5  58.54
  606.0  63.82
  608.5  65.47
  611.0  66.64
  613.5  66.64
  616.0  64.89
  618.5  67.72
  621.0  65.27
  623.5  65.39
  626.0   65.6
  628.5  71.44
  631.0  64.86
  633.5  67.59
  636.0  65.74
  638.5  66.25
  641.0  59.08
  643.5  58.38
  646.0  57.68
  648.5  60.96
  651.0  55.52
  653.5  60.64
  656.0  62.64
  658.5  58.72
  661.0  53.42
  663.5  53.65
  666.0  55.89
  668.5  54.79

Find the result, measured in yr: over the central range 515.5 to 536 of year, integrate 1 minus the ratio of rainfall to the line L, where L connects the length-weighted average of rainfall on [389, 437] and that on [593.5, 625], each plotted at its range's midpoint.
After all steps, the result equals 1.83 yr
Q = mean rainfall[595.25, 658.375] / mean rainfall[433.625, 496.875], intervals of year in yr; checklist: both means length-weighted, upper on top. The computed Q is 1.07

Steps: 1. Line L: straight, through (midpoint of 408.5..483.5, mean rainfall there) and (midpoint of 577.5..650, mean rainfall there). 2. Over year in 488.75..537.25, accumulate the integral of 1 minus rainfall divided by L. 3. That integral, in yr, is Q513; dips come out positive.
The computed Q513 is 1.4 yr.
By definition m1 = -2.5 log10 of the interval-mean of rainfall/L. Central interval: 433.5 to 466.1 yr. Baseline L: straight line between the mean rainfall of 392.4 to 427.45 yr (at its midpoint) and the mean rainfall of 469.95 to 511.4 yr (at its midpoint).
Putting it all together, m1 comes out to 0.05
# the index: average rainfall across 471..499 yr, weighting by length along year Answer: 60.6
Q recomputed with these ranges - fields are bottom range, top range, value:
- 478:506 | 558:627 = 1.00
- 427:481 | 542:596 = 0.97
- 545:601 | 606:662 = 1.11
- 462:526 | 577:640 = 1.05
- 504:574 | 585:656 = 1.09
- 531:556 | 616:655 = 1.14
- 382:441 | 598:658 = 1.03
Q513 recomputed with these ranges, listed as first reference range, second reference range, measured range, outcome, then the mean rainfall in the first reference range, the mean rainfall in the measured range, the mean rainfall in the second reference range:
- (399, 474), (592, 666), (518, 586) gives 4.9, 59.5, 56.7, 62.1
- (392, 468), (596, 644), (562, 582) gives 1.6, 60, 58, 64.3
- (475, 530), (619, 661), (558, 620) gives 1.6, 59.1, 59.8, 62.7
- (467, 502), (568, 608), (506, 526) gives 0.4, 59.9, 58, 58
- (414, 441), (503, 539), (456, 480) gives 0.4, 60.3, 58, 57.6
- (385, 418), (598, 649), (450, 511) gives 3.9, 62.7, 59.1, 63.9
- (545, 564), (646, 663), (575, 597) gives 0.3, 56.1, 56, 58.4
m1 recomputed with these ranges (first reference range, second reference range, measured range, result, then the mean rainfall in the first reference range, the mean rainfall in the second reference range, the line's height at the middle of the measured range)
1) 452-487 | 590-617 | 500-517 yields 0.028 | 58.5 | 61.9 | 59.5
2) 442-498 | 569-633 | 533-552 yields 0.081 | 59.2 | 61.2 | 60.3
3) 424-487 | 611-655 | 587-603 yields 0.073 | 58.9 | 63.8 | 62.8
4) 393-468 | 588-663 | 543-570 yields 0.078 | 60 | 62.1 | 61.4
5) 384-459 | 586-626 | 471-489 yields 0.021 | 60.8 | 62.3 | 61.2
